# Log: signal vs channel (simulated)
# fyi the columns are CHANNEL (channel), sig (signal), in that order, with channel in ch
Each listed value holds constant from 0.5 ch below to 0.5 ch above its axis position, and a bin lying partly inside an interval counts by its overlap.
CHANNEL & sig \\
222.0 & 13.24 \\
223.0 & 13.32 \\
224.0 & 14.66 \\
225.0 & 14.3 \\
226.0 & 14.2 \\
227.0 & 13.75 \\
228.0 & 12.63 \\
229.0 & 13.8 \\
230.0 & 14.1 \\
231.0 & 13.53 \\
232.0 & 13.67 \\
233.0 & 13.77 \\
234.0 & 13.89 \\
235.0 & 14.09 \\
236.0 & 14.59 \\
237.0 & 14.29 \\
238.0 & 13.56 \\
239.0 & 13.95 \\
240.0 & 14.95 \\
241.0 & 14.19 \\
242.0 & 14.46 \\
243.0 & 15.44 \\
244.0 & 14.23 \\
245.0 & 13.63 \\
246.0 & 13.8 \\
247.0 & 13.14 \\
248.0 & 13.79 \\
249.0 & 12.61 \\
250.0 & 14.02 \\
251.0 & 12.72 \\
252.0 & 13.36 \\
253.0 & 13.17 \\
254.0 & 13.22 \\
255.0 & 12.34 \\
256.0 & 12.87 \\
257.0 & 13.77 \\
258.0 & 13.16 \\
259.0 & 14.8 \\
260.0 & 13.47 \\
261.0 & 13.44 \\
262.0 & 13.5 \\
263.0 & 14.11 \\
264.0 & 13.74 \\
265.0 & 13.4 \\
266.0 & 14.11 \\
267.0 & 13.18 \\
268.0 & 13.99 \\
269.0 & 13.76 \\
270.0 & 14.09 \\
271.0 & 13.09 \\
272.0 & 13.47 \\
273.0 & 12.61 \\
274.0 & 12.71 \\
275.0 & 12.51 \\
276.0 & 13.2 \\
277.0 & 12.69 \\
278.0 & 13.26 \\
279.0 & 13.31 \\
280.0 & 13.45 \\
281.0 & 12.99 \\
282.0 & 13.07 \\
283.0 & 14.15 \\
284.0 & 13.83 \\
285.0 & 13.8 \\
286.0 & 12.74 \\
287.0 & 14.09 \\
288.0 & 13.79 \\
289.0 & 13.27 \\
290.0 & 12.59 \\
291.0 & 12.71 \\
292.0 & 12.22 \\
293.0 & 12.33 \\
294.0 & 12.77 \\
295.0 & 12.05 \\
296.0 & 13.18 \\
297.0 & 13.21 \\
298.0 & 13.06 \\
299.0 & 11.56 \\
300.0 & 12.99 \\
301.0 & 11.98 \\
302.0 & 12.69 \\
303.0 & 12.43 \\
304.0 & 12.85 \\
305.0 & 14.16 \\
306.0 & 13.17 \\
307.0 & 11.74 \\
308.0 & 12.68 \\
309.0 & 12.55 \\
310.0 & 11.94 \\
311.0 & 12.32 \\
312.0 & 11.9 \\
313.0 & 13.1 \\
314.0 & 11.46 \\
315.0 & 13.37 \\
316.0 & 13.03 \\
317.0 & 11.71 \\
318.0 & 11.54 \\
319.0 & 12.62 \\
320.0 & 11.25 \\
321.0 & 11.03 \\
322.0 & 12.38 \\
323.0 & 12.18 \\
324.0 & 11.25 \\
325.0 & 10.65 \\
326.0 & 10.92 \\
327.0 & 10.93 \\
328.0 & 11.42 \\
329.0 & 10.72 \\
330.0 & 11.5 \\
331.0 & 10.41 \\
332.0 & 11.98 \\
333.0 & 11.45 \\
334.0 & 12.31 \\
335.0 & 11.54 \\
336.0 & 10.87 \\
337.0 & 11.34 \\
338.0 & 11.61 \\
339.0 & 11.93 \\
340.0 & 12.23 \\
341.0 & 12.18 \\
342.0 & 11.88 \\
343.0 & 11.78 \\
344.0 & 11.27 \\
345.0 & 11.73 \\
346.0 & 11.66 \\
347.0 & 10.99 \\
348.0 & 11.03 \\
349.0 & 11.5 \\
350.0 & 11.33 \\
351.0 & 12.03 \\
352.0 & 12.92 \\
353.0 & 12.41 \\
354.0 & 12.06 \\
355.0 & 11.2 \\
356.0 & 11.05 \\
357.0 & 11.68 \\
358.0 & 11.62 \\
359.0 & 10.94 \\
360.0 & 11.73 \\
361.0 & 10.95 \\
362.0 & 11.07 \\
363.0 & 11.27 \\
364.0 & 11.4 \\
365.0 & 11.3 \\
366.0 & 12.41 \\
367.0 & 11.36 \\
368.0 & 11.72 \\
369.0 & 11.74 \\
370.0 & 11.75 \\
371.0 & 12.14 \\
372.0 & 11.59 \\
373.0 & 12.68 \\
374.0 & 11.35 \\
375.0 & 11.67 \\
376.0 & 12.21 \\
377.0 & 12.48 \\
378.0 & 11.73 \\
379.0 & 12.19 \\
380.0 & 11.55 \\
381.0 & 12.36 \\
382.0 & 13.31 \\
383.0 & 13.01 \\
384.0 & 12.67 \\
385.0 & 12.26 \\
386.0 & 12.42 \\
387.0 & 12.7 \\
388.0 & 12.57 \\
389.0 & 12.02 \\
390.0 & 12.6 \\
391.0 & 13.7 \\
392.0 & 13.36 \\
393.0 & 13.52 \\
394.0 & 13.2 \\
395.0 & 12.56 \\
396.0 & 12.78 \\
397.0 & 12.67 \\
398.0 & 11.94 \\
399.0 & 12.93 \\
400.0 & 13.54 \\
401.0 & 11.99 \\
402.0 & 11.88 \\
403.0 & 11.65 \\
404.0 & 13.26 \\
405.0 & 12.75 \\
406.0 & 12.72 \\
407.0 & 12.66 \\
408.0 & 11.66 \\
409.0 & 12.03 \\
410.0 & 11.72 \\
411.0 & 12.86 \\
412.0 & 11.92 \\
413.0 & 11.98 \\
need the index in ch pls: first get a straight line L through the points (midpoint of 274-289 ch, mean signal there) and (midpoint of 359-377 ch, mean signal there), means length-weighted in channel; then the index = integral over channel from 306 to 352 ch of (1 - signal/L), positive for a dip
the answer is 2.5 ch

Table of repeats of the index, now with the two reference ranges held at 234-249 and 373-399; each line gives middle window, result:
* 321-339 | 2.39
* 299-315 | 1.02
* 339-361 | 2.13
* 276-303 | 1.17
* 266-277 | 0.39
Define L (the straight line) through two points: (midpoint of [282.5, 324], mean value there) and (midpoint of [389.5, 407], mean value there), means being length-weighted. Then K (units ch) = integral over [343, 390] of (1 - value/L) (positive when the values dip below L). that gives 3.2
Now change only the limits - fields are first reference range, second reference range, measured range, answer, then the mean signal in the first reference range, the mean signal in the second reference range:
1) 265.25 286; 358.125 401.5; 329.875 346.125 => 1.3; 13.3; 12.2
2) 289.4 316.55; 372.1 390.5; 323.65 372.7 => 3.5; 12.6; 12.3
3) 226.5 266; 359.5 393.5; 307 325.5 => 1.2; 13.7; 12.1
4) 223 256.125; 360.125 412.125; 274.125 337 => 3.4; 13.8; 12.3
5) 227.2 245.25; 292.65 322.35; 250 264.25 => 0.2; 14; 12.4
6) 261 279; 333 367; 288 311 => 0.1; 13.4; 11.6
